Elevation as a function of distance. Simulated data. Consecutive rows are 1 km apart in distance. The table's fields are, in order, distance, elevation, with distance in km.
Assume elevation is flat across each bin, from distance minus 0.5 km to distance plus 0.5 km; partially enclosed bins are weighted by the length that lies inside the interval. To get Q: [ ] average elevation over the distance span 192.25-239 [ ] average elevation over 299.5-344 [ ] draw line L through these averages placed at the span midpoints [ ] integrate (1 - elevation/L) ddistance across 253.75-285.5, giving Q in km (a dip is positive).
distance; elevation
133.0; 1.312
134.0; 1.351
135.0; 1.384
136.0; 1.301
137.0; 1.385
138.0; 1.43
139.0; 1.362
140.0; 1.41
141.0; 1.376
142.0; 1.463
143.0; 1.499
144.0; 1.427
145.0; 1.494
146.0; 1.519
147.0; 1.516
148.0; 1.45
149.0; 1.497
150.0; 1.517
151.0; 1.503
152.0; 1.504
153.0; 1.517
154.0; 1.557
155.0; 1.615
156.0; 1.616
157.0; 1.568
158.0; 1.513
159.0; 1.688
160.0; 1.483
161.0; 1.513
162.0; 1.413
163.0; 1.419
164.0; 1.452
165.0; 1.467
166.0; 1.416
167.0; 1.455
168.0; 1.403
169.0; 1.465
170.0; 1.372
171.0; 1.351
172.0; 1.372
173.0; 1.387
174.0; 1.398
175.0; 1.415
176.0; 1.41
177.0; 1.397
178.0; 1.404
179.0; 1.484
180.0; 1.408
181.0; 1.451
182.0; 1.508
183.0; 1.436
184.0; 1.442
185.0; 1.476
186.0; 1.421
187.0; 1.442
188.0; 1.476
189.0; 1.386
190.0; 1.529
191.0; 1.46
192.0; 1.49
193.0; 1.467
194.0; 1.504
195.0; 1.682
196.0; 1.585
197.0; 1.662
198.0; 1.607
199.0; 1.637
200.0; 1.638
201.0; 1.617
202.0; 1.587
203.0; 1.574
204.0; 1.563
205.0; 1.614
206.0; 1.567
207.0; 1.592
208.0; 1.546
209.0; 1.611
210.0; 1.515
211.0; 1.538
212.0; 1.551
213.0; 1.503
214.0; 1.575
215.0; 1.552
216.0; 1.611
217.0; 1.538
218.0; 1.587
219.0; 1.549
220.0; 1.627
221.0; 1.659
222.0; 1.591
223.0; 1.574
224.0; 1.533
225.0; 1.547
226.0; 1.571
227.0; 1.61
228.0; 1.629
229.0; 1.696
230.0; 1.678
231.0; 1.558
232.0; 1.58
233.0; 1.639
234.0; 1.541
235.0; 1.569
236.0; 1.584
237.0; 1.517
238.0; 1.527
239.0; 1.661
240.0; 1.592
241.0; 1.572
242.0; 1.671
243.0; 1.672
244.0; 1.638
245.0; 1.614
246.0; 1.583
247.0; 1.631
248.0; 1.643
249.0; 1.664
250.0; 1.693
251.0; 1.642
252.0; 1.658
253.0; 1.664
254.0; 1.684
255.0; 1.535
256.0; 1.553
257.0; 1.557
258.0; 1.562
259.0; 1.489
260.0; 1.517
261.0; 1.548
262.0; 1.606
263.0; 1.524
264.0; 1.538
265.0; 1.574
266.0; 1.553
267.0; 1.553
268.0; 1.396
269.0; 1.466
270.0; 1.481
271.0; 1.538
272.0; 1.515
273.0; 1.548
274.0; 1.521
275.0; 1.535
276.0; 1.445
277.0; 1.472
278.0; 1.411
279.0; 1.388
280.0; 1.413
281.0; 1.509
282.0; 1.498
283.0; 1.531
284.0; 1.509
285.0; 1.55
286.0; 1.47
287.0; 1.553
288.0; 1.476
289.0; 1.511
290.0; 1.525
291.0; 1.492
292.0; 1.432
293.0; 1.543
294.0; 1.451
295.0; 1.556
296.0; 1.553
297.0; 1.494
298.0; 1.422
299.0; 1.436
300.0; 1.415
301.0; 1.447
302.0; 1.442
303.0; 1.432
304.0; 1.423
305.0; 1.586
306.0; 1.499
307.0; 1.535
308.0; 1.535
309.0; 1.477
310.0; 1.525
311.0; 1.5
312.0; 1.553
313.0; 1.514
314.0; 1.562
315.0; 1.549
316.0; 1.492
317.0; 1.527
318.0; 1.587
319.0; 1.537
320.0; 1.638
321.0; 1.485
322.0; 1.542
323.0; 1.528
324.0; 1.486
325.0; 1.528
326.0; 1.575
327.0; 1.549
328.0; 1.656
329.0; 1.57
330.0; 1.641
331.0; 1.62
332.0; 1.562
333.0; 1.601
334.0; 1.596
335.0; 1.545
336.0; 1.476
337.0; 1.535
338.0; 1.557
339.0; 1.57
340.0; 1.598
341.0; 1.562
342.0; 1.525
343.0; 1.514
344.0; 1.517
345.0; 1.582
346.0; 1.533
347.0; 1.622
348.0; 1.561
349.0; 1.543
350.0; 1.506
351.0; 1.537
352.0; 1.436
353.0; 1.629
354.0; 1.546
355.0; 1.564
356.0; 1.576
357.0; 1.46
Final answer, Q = 0.9 km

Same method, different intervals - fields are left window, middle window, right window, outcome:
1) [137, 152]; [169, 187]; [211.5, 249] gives 1.09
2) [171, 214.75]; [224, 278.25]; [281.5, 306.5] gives -2.75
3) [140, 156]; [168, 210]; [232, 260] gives 1.23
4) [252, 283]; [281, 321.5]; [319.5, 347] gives 0.92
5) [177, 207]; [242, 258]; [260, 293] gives -1.26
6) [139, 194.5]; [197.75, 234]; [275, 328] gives -2.65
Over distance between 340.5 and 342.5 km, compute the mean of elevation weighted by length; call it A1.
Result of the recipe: 1.54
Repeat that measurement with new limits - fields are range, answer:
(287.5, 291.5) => 1.5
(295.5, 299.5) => 1.48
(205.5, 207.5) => 1.58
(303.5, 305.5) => 1.5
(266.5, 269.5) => 1.47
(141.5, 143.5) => 1.48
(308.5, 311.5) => 1.5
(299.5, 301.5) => 1.43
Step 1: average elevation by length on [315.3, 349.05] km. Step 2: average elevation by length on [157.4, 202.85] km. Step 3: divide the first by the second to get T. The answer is 1.05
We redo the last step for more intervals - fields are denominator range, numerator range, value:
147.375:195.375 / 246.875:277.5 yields 1.06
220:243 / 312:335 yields 0.98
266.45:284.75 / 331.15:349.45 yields 1.05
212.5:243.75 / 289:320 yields 0.95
